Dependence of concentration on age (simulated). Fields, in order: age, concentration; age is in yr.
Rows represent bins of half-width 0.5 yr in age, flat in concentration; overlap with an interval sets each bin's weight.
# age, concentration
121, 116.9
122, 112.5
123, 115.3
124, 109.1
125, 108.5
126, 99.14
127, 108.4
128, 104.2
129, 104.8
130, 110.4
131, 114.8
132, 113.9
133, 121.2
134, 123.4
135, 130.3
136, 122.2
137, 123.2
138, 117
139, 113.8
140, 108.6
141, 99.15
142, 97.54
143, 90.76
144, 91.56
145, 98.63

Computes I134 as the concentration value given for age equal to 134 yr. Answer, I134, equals 123.4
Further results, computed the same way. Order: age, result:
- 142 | 97.54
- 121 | 116.9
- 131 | 114.8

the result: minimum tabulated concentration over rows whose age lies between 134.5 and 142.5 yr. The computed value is 97.54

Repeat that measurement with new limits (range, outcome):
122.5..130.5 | 99.14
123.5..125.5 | 108.5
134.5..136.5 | 122.2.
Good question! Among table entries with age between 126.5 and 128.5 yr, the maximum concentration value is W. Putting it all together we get 108.4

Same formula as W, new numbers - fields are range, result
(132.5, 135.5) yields 130.3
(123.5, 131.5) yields 114.8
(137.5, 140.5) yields 117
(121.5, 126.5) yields 115.3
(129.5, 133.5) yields 121.2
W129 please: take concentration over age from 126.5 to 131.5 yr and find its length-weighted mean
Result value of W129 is 109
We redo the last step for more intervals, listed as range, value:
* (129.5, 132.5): 113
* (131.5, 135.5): 122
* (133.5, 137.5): 125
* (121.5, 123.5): 114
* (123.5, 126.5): 106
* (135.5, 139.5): 119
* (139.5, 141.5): 104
